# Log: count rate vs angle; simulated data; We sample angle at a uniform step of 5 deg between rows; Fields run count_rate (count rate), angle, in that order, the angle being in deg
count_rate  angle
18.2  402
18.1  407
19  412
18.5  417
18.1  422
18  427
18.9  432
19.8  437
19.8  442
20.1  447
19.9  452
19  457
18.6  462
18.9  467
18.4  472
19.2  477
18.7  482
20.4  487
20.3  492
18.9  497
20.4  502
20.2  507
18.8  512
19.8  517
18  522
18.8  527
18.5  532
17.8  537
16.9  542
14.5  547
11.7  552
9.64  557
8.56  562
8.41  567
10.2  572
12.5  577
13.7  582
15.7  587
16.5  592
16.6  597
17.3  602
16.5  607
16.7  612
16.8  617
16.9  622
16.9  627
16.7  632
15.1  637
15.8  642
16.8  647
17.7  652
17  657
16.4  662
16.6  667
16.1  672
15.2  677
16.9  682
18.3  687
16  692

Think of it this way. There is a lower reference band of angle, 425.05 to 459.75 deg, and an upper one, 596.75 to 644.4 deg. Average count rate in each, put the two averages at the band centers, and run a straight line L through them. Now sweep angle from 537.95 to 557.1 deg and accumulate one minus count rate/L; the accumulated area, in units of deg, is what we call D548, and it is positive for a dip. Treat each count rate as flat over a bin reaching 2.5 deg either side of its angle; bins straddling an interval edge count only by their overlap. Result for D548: 4.0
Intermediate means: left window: 19.4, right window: 16.5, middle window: 14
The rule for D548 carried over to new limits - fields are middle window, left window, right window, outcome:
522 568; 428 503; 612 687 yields 10.0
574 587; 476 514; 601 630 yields 3.1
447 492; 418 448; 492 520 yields 0.2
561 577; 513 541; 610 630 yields 7.3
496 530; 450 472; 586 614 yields -2.2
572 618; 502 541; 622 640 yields 4.4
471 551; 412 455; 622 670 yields -1.7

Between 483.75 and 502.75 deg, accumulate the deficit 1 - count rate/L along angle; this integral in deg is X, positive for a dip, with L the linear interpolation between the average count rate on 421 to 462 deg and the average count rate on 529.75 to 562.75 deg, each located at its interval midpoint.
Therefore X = -3.62 deg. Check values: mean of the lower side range 19.2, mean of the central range 19.9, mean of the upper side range 14.2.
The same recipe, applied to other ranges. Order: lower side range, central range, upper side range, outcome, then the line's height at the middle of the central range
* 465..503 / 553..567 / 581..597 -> 6.2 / 16.7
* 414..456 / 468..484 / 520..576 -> -1.5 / 17.2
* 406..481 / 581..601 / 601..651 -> 1.3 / 17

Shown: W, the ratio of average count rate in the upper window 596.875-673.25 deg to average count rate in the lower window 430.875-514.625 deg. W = 0.9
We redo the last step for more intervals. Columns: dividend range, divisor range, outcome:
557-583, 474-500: 0.53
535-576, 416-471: 0.64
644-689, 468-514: 0.86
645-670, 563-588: 1.45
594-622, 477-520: 0.85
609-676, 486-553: 0.90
